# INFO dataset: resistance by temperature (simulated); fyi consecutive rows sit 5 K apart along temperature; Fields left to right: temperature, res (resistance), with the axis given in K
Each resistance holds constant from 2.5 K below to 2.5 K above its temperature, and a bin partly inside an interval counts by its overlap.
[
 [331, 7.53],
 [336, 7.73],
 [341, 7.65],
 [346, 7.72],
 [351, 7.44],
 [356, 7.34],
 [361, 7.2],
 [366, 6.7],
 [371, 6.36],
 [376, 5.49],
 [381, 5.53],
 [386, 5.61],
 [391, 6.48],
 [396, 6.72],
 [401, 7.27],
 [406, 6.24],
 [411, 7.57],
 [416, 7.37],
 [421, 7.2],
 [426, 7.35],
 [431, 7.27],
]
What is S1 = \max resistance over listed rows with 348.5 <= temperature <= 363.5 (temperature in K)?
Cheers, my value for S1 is 7.44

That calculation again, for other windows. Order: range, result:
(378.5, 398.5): 6.72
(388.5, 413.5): 7.57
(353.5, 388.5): 7.34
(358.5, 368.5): 7.2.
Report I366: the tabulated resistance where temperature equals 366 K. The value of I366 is 6.7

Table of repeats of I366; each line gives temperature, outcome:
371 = 6.36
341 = 7.65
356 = 7.34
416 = 7.37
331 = 7.53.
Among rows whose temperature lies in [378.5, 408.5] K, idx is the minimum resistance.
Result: 5.53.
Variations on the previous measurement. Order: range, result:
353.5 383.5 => 5.49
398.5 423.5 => 6.24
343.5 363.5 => 7.2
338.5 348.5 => 7.65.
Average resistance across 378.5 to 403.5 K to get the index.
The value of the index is 6.32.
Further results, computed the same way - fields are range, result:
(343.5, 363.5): 7.42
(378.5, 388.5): 5.57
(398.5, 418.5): 7.11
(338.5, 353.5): 7.6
